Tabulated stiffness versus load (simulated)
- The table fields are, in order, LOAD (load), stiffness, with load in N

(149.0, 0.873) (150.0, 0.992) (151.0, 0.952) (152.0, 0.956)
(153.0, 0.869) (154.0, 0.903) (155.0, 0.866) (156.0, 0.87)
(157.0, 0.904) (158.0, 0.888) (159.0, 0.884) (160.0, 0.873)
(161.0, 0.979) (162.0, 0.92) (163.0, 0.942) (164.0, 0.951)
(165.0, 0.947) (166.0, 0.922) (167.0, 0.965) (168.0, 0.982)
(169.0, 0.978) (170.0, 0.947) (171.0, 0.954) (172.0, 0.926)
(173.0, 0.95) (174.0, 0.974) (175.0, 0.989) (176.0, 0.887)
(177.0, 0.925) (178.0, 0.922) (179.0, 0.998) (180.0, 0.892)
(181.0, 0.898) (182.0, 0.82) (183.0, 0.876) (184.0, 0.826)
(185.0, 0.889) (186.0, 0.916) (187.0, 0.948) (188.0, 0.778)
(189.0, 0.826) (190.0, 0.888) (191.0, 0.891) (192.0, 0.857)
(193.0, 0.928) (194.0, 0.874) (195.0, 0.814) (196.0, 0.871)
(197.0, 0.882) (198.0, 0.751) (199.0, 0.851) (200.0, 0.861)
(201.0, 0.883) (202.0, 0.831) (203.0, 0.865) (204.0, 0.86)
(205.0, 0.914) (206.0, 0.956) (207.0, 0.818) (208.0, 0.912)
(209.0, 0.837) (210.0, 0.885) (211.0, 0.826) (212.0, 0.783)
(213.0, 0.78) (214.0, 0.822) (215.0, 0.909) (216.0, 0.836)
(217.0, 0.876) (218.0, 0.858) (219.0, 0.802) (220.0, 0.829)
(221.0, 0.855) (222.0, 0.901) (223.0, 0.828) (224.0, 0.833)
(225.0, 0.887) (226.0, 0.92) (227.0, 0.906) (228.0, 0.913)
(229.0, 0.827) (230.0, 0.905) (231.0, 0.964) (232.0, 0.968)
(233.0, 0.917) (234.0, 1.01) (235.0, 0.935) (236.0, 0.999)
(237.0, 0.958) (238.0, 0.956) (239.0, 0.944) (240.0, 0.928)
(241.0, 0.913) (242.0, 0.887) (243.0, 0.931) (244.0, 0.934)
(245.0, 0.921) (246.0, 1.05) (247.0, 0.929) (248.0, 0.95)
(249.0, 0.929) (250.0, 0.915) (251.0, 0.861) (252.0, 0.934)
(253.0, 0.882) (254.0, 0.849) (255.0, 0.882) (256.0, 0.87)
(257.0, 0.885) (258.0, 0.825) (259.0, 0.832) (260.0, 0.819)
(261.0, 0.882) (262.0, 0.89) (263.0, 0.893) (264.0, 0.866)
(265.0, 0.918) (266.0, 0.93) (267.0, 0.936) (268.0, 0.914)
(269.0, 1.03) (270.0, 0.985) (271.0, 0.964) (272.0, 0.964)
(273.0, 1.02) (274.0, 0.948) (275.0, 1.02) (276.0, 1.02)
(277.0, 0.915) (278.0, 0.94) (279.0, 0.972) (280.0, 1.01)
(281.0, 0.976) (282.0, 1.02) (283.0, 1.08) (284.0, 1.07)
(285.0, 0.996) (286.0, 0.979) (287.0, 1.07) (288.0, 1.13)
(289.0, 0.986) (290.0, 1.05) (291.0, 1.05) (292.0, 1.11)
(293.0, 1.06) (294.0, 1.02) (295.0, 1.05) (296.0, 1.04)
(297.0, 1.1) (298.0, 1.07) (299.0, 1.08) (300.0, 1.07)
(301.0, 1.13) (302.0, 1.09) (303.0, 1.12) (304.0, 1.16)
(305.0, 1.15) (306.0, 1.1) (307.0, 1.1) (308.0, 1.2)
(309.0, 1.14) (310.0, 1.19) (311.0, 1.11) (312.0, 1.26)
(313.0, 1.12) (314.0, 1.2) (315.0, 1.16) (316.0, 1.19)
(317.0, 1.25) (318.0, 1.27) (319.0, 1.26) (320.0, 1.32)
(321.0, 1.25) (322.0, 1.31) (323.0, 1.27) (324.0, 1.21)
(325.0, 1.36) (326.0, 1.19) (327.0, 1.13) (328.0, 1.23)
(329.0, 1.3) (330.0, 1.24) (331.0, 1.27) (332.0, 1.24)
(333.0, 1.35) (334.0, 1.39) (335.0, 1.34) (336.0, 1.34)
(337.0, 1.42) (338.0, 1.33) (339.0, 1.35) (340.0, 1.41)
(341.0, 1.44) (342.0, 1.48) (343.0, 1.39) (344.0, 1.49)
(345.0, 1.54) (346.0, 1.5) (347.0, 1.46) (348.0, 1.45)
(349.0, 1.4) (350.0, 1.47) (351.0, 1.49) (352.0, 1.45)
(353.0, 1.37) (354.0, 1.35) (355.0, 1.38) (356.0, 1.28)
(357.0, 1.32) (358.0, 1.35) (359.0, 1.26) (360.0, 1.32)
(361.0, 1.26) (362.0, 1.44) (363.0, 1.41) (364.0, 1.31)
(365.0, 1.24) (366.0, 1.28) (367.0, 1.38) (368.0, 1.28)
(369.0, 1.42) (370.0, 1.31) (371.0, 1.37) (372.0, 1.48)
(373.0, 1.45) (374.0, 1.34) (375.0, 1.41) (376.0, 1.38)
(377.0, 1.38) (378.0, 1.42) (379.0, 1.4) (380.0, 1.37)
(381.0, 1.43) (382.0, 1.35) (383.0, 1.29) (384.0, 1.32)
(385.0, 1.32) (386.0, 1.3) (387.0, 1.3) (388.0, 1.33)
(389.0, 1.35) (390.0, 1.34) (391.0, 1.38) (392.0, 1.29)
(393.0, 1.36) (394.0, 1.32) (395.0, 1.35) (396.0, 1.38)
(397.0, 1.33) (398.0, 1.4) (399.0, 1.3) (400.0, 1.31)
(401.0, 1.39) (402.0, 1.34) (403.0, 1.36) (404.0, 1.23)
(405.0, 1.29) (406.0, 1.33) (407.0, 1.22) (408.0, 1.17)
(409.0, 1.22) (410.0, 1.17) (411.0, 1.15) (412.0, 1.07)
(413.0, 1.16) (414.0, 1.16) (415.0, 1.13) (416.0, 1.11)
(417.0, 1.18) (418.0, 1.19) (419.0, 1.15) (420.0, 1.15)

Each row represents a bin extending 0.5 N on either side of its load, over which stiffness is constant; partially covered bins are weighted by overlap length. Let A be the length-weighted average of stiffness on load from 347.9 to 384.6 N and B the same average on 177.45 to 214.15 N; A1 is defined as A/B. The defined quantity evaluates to 1.6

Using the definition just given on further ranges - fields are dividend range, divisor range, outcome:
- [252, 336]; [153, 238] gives 1.21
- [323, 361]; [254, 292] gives 1.41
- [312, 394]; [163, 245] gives 1.50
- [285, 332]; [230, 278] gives 1.24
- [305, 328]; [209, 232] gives 1.40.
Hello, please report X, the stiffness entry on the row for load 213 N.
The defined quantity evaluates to 0.78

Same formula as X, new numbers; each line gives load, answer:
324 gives 1.21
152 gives 0.956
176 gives 0.887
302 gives 1.09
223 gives 0.828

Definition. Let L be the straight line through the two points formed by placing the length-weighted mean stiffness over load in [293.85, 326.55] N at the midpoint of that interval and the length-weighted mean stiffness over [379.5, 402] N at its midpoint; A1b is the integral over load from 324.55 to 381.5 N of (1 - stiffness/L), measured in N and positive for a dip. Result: -4.8 N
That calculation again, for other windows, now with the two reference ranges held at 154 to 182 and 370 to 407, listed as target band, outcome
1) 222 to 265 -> 6.58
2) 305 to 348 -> -1.93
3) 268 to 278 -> 1.33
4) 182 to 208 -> 3.02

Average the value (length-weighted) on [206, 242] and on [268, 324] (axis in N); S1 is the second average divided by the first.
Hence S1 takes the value 1.23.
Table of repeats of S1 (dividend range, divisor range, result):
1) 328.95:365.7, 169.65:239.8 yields 1.55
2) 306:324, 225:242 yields 1.30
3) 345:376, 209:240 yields 1.55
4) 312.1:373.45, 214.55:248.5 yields 1.47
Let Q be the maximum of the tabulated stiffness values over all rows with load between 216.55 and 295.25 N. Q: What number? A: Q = 1.13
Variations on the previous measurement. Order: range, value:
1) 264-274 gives 1.03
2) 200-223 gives 0.956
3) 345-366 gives 1.54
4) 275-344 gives 1.49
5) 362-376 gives 1.48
